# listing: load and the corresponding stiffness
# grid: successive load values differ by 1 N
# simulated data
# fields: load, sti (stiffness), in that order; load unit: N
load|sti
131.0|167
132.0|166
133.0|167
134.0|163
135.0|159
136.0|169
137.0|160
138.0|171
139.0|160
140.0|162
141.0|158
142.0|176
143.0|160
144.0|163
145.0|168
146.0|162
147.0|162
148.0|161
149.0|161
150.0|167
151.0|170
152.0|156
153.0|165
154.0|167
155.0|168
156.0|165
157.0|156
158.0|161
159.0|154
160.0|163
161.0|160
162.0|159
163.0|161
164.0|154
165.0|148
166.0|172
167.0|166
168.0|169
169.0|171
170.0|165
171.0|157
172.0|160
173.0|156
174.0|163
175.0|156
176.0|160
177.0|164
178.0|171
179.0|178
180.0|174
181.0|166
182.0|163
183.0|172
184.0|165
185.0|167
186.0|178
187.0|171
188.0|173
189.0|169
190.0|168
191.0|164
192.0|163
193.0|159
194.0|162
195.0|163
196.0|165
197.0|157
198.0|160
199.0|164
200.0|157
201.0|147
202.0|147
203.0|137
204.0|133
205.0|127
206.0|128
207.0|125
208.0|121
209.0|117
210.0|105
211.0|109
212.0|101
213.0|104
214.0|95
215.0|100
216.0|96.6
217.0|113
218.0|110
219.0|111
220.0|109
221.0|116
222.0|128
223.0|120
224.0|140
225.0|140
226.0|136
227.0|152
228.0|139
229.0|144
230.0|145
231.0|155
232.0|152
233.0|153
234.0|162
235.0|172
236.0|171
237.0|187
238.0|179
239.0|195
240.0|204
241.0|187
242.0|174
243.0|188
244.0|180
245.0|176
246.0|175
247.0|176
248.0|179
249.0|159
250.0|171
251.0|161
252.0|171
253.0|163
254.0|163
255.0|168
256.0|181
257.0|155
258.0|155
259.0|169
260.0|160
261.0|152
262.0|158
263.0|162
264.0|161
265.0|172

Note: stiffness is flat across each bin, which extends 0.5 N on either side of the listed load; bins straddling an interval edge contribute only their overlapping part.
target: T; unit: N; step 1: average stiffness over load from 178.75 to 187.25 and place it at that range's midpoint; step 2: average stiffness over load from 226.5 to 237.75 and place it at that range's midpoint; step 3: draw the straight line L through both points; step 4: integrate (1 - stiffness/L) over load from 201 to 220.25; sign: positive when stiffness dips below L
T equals 5.6 N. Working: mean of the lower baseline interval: 170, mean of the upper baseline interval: 158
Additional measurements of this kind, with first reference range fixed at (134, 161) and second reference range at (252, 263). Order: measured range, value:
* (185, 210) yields 1.7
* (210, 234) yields 5.6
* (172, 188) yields -0.4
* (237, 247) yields -1.3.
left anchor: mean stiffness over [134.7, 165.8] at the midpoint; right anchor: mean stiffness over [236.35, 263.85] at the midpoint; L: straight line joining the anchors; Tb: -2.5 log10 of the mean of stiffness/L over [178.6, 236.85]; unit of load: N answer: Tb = 0.17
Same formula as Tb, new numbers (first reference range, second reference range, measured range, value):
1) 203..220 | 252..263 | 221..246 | -0.17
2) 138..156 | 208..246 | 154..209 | -0.03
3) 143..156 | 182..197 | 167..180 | 0.01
